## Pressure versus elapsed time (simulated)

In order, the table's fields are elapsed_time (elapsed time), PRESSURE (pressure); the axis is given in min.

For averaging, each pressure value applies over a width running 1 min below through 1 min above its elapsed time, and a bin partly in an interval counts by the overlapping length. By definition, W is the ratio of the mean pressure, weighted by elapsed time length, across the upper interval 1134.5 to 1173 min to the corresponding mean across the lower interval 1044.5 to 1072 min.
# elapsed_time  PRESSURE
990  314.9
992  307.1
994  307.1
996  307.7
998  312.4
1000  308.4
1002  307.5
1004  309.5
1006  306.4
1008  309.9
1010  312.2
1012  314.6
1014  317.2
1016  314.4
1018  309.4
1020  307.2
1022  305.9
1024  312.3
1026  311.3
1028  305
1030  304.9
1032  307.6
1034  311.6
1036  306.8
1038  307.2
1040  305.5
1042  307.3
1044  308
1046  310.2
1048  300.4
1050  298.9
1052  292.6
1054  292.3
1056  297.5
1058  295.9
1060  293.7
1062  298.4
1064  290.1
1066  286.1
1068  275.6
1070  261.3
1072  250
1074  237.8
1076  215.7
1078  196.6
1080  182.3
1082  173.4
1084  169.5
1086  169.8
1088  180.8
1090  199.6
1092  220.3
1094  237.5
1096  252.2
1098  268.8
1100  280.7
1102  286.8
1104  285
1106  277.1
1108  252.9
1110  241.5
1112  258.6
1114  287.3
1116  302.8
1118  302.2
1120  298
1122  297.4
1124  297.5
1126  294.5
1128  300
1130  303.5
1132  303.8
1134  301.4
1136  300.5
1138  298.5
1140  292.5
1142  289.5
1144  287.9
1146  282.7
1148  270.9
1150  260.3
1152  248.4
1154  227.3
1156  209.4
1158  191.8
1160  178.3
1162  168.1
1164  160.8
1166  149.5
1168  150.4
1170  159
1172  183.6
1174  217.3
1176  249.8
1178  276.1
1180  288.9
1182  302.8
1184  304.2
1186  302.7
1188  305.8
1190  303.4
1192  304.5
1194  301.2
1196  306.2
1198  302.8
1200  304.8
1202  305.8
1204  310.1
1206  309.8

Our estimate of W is 0.78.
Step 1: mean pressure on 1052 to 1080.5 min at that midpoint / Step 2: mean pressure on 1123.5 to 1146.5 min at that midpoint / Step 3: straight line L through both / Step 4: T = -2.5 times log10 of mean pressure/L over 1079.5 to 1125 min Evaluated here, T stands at 0.13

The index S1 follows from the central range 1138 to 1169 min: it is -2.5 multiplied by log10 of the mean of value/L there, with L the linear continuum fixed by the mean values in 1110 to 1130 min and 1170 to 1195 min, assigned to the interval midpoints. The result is 0.24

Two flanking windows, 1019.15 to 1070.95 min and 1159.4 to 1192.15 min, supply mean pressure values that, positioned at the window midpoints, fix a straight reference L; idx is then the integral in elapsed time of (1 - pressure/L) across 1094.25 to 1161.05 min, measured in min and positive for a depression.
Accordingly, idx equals -3.8 min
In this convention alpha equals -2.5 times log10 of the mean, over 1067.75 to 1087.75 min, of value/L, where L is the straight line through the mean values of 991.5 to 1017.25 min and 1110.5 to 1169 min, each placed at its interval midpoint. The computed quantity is 0.33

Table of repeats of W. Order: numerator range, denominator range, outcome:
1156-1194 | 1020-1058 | 0.77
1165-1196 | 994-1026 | 0.82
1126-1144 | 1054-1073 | 1.05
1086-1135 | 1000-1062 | 0.88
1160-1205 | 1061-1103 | 1.09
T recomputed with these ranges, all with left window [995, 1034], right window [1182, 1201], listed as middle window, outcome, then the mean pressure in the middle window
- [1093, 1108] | 0.145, 269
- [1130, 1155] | 0.090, 281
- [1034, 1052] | 0.013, 305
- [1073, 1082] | 0.445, 204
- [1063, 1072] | 0.122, 275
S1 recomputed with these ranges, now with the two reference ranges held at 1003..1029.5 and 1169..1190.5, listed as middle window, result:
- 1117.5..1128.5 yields -0.07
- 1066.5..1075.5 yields 0.15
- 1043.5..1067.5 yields 0.01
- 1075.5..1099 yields 0.37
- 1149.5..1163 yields 0.27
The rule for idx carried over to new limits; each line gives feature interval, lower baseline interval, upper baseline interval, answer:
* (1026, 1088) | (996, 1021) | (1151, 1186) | 2.83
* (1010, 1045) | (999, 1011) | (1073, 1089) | -4.62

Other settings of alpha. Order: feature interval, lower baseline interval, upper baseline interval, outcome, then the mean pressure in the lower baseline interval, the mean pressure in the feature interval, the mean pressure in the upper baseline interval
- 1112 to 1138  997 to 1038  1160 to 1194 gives -0.14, 310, 297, 239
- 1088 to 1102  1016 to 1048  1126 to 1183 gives 0.14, 308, 242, 246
